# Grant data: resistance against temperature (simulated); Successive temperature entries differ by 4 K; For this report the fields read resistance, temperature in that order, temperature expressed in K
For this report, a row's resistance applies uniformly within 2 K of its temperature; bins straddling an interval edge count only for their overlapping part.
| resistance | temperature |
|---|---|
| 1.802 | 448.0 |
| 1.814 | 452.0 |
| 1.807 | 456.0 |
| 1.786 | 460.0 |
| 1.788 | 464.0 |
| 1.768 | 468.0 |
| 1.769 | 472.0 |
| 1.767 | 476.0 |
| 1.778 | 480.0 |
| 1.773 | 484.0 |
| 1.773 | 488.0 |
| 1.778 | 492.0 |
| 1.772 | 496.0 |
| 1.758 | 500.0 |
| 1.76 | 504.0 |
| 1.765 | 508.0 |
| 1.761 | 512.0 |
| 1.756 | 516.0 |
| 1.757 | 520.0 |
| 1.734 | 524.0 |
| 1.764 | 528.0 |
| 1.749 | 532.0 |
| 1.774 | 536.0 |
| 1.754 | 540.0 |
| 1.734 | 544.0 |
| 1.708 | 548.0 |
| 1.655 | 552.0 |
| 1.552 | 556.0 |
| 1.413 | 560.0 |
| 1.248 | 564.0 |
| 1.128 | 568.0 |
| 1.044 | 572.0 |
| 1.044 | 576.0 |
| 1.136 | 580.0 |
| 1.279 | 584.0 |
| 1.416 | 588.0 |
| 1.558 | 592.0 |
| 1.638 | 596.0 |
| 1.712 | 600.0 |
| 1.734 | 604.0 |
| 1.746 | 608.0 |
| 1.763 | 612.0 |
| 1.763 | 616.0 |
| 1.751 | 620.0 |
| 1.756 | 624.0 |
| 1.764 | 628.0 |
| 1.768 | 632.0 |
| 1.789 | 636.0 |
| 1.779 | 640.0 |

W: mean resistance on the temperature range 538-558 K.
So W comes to 1.68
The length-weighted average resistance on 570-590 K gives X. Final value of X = 1.18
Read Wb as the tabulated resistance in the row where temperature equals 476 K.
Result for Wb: 1.767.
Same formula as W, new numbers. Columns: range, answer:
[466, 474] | 1.77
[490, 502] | 1.77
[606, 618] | 1.76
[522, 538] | 1.76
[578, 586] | 1.21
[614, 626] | 1.76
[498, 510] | 1.76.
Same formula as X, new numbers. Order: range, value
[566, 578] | 1.07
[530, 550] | 1.74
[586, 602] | 1.58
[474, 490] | 1.77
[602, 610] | 1.74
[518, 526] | 1.75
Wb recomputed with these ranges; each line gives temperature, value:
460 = 1.786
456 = 1.807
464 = 1.788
